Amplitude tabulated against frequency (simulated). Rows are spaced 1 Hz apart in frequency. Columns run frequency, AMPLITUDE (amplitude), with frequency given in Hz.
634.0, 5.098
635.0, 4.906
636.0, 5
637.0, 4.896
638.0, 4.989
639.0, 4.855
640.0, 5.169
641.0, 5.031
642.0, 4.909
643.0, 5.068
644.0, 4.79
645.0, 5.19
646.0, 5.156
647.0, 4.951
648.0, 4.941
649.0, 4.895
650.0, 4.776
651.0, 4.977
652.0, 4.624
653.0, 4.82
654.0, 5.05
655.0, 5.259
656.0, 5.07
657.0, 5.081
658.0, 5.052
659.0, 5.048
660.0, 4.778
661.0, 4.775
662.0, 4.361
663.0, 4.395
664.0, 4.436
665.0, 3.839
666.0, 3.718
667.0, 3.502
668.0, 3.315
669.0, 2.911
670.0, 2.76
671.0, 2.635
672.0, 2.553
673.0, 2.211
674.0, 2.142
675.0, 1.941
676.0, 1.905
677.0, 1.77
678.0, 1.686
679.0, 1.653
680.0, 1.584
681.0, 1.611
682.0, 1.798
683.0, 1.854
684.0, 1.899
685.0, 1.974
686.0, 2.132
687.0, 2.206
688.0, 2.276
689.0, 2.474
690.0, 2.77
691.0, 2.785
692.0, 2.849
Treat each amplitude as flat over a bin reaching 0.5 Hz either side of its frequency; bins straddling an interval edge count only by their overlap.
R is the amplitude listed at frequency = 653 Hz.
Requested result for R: 4.82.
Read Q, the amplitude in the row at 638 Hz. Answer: 4.989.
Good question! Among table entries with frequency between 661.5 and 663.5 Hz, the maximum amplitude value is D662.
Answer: 4.395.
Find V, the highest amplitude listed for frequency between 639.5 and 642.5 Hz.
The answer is 5.169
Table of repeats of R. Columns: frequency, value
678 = 1.686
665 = 3.839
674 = 2.142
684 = 1.899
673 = 2.211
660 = 4.778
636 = 5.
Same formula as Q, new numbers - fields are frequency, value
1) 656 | 5.07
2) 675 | 1.941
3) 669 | 2.911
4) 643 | 5.068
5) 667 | 3.502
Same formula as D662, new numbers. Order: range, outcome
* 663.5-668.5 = 4.436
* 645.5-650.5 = 5.156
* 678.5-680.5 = 1.653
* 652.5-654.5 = 5.05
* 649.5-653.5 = 4.977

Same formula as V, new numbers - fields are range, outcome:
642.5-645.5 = 5.19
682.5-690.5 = 2.77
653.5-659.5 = 5.259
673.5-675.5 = 2.142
